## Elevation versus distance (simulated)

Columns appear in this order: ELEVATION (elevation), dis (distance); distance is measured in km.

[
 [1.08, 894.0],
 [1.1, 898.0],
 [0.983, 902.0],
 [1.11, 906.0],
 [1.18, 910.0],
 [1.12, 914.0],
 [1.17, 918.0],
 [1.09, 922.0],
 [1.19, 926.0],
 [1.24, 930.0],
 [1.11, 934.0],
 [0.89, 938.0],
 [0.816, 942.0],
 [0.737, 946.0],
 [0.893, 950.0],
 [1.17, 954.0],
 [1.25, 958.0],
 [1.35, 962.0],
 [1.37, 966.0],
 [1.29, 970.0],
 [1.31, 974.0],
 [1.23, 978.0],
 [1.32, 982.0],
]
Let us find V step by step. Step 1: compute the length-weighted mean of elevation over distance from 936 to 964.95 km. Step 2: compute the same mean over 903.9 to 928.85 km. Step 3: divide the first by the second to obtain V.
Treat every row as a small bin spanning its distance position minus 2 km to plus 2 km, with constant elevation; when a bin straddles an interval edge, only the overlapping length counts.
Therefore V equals 0.90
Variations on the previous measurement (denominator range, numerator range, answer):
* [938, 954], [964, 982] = 1.50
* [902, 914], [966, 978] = 1.17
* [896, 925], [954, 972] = 1.17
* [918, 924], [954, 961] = 1.11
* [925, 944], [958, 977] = 1.26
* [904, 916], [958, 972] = 1.17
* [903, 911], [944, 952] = 0.73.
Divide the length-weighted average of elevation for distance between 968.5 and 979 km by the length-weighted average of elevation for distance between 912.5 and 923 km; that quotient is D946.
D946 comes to 1.1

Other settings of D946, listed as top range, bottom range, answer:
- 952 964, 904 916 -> 1.11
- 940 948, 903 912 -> 0.69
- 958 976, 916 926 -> 1.16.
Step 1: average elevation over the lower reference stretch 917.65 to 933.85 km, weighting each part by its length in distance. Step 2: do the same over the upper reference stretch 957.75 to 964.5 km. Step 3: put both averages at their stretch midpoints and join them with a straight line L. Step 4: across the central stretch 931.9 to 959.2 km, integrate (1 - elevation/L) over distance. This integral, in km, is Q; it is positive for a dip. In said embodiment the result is 6.1 km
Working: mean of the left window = 1.17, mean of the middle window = 0.974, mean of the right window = 1.32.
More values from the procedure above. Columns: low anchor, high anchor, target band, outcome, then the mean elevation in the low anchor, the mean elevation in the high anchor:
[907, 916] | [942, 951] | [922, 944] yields -2.6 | 1.15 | 0.807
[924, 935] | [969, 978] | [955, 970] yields -0.6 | 1.19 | 1.29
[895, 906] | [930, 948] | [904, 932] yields -4.5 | 1.06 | 0.927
